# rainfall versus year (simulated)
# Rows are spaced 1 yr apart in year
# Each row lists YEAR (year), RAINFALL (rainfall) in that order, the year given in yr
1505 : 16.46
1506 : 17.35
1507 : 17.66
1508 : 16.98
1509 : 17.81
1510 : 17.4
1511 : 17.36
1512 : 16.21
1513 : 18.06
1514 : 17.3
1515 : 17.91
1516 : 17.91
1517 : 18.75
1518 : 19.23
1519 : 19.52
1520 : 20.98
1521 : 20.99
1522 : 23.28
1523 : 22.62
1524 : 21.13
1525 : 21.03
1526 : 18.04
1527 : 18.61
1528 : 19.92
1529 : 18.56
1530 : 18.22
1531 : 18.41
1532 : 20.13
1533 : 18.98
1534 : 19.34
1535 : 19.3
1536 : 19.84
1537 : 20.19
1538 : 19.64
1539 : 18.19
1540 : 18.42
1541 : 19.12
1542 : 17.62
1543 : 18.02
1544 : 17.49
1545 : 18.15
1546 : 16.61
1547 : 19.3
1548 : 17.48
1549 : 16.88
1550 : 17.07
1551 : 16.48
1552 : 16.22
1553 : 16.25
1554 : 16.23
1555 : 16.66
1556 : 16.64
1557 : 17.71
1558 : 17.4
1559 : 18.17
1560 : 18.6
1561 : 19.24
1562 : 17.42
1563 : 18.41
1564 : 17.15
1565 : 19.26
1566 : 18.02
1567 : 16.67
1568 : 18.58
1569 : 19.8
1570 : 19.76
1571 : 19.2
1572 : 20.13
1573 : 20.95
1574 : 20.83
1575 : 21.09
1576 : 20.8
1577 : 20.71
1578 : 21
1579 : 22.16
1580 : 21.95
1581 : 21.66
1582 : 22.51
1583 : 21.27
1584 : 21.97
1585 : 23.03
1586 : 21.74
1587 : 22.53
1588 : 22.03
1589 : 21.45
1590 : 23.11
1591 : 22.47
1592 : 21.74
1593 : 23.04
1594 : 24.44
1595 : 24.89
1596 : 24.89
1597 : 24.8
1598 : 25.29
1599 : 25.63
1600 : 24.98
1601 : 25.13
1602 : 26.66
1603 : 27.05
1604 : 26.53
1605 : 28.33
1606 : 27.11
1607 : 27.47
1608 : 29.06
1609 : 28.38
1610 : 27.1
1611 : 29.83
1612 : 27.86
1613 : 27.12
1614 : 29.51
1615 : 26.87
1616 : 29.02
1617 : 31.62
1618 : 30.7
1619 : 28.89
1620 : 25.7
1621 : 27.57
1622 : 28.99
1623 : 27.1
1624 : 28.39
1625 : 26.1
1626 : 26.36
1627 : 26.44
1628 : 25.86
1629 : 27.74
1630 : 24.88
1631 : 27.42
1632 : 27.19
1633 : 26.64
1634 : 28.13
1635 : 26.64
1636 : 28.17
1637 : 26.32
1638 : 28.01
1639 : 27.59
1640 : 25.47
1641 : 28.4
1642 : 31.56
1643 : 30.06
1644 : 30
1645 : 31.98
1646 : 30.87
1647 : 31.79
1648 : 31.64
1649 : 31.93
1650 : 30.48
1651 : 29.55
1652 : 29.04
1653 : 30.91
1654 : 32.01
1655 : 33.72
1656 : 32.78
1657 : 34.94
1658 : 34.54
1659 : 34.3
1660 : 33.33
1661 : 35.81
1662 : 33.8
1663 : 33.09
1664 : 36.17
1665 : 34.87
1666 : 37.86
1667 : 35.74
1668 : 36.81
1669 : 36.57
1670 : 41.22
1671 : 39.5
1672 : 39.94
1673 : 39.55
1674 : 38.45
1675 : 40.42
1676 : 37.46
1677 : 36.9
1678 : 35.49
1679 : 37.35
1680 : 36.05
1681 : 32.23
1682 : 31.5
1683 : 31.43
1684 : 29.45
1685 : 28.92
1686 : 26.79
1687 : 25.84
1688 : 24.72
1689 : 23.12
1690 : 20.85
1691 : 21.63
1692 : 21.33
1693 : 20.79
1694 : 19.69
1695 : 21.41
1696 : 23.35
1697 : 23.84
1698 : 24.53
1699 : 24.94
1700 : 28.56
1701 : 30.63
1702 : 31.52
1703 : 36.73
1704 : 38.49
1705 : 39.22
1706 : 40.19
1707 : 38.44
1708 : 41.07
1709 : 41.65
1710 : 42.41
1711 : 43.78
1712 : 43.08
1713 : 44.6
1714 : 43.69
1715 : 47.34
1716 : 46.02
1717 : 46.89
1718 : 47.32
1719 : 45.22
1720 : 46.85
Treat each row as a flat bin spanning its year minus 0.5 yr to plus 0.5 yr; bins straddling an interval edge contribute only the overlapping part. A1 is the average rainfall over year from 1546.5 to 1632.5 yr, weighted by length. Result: 23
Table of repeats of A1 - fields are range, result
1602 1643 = 27.7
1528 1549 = 18.6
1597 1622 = 27.6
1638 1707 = 31.7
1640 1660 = 31.5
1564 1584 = 20.3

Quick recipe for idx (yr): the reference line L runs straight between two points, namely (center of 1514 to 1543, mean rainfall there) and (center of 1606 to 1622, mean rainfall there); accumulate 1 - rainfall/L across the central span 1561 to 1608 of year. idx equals 5.71 yr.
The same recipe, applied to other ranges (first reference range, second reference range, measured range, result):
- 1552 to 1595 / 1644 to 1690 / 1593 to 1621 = -2.6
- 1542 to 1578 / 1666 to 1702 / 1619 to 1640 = -1.6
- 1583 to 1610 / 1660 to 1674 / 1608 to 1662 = 3.4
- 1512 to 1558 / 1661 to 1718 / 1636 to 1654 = 0.0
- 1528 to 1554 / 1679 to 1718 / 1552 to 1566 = 1.6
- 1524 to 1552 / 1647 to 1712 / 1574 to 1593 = 1.0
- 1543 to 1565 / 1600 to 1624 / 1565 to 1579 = 0.6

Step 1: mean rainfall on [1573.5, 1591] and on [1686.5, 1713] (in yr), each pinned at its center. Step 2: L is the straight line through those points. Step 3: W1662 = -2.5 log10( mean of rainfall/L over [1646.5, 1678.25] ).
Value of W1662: -0.25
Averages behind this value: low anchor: 21.8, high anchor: 30.7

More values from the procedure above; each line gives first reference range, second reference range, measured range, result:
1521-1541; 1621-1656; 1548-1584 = 0.20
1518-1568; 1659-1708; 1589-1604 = -0.04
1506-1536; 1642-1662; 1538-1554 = 0.22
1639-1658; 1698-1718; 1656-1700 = 0.10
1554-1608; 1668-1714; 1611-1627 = -0.10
